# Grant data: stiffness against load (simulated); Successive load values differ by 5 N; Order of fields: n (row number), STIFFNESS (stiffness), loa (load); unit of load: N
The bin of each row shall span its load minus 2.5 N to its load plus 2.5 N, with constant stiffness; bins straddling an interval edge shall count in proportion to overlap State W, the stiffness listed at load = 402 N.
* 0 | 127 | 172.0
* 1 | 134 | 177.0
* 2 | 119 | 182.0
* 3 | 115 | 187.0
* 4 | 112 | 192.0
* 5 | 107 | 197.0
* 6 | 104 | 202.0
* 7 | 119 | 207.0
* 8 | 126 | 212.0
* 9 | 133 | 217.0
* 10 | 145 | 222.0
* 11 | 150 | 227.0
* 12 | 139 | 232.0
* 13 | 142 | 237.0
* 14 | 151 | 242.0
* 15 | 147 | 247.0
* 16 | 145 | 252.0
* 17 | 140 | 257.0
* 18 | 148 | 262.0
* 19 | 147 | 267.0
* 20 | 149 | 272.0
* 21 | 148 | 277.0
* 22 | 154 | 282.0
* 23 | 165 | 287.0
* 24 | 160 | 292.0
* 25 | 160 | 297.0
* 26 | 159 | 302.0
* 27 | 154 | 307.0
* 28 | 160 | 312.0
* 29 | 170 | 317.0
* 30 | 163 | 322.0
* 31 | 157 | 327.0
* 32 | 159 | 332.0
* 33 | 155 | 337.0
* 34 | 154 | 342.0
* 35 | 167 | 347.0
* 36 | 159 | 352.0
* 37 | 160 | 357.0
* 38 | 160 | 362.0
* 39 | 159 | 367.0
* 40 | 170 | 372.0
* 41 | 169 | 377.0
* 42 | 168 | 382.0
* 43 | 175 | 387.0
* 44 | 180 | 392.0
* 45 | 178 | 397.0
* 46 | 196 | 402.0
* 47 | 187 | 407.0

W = 196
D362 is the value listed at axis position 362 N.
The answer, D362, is 160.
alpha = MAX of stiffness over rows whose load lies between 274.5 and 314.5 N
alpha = 165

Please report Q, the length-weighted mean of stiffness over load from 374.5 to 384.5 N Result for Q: 168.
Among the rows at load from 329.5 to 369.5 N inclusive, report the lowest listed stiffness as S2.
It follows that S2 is 154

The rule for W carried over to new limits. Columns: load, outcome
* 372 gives 170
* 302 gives 159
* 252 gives 145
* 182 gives 119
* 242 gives 151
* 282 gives 154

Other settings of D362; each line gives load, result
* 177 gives 134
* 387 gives 175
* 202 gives 104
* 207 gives 119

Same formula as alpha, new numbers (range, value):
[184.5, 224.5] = 145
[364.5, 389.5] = 175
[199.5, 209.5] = 119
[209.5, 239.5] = 150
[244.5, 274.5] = 149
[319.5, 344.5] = 163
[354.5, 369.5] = 160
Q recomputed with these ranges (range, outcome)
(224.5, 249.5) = 146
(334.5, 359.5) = 159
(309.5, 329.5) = 162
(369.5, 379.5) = 170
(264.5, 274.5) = 148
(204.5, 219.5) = 126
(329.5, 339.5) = 157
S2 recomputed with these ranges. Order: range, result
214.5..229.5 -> 133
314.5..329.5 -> 157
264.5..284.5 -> 147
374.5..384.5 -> 168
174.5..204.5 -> 104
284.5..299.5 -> 160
